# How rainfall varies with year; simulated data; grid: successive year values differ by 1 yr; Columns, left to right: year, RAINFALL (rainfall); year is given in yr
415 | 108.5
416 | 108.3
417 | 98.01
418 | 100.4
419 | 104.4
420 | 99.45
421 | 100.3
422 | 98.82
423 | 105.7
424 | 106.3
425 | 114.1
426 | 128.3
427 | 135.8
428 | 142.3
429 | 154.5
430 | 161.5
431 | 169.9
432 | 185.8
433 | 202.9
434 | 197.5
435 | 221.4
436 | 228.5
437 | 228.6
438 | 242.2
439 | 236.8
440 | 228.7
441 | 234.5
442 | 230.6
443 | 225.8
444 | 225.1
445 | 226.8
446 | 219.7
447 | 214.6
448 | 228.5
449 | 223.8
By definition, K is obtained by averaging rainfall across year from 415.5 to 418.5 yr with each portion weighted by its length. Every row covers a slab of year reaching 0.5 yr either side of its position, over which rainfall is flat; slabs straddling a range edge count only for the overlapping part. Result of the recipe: 102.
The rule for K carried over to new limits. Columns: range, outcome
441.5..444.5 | 227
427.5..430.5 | 153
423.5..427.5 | 121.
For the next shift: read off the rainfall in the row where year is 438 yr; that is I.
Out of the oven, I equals 242.2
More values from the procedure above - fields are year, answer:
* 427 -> 135.8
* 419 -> 104.4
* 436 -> 228.5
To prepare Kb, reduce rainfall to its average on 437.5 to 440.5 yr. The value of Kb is 236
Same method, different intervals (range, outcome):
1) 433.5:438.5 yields 224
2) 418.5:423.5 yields 102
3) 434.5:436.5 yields 225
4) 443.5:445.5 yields 226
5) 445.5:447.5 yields 217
